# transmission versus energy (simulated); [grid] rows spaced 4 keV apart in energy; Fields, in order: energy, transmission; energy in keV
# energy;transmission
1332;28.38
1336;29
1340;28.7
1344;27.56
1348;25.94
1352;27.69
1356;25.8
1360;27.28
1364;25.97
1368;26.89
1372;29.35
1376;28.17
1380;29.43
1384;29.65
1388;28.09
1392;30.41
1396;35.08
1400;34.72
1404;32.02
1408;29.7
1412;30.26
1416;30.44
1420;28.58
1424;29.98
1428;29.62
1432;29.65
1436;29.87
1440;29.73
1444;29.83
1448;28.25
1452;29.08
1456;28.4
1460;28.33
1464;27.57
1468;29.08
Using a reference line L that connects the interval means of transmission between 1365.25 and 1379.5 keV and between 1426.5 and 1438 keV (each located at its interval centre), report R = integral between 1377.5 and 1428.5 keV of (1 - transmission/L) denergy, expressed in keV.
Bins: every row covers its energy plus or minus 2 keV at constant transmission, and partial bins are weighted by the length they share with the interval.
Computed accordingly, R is -2.9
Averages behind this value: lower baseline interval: 28.2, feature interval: 30.6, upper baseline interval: 29.7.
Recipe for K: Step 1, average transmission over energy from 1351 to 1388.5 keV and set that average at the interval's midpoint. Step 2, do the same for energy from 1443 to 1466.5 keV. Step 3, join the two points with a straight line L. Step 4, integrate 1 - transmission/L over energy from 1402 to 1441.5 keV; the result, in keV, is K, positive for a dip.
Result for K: -2.4 keV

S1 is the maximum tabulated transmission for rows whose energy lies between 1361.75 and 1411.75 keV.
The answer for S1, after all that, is 35.08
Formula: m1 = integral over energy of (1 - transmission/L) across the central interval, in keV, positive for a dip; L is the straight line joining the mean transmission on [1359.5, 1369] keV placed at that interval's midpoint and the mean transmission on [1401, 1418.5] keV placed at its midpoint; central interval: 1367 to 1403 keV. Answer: -2.3 keV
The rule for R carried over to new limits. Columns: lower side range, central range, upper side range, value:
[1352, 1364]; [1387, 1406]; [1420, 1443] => -2.72 keV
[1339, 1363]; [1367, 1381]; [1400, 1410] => 0.24 keV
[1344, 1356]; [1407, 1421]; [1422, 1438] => -0.31 keV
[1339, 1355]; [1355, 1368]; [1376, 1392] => 0.71 keV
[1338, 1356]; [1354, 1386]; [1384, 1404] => 1.85 keV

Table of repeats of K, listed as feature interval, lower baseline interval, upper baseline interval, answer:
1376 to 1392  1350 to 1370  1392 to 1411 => 0.49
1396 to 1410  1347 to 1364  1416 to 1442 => -1.96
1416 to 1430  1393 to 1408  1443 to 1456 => 0.74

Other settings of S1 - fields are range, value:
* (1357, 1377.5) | 29.35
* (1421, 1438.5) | 29.98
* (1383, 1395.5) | 30.41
